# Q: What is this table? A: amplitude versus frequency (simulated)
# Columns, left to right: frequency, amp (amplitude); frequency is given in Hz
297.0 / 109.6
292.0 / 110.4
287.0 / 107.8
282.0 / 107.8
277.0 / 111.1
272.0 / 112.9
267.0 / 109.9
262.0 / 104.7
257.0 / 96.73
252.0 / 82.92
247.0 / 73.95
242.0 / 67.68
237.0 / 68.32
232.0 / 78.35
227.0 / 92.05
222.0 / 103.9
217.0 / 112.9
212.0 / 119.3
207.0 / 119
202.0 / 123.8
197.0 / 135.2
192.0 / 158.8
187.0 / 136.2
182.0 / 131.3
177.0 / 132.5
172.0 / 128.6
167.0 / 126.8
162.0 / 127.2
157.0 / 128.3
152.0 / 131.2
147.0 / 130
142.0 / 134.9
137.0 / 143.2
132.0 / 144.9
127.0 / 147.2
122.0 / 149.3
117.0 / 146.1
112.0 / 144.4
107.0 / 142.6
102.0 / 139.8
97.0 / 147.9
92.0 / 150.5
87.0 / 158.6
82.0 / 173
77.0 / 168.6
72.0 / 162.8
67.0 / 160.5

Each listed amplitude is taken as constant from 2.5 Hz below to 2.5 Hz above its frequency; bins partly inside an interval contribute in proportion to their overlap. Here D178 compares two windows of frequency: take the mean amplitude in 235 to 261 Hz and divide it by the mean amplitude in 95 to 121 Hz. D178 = 0.55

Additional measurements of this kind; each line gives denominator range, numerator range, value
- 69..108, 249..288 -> 0.66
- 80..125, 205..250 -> 0.62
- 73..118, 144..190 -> 0.85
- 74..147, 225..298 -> 0.64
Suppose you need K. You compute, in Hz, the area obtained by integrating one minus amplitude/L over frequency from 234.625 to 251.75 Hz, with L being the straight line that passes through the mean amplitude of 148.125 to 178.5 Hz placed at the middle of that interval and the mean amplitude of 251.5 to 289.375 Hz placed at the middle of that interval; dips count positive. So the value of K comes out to 6.1 Hz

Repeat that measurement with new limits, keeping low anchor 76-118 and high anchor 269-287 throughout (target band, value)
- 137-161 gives 1.36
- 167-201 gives -1.02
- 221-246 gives 8.38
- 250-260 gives 2.13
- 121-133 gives -0.17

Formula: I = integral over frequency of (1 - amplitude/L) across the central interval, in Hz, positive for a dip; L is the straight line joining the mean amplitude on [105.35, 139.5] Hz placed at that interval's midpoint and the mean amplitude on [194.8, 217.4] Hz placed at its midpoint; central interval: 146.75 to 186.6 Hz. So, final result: 1.1 Hz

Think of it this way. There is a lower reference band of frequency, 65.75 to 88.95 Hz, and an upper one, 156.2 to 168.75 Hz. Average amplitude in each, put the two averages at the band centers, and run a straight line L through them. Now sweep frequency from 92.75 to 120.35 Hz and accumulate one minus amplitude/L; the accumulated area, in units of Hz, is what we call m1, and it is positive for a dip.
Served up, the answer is 1.33 Hz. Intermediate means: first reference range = 165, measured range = 145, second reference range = 127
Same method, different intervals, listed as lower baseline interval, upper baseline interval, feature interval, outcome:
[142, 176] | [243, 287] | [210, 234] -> 2.22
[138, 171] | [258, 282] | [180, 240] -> 3.02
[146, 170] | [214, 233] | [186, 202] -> -4.09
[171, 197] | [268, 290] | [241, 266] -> 6.25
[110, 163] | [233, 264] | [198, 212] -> -2.48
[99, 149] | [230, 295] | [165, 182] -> -0.58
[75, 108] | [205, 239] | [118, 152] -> -1.17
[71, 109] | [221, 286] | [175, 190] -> -1.76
